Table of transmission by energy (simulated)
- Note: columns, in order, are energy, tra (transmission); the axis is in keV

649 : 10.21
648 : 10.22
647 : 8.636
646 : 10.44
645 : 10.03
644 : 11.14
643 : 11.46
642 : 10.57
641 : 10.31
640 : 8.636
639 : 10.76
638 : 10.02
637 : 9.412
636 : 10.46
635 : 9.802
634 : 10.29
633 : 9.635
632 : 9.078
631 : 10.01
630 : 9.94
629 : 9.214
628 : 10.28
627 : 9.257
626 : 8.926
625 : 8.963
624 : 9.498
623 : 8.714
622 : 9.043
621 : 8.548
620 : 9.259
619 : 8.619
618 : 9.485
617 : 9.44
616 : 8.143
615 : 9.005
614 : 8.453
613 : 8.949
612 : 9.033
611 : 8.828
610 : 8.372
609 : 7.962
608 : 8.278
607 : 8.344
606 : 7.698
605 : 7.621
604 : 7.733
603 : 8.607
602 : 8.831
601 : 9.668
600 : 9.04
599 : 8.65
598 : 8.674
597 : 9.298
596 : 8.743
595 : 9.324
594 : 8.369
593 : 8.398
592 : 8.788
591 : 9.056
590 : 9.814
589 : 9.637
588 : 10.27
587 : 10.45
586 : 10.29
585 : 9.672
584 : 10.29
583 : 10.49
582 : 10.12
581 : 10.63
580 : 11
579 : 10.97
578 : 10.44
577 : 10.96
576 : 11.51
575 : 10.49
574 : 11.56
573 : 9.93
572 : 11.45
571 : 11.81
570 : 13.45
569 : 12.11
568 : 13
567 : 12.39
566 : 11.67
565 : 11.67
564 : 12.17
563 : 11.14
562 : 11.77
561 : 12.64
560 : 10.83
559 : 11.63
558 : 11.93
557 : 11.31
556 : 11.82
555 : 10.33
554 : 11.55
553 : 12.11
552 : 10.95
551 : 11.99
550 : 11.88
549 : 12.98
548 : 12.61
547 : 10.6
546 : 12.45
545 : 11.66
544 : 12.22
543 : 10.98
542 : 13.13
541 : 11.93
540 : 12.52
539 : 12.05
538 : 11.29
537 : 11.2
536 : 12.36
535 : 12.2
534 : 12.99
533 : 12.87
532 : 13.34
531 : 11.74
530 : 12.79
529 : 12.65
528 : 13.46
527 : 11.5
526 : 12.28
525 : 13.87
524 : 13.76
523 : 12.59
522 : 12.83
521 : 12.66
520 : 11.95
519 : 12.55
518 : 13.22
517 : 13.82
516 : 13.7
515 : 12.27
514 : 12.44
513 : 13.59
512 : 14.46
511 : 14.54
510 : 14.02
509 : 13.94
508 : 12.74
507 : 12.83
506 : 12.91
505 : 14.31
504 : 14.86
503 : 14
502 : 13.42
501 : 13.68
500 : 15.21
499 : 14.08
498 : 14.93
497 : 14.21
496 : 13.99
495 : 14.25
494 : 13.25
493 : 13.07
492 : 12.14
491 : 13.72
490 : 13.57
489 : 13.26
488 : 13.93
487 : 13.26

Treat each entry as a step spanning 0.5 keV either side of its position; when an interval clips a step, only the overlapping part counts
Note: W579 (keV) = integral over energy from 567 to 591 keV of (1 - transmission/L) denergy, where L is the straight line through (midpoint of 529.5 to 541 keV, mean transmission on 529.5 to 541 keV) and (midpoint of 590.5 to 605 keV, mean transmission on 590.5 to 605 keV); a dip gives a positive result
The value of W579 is -2.6 keV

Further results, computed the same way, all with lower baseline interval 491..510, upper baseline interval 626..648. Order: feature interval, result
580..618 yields 6.7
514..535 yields 0.5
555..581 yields 0.7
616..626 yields 1.3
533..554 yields 0.9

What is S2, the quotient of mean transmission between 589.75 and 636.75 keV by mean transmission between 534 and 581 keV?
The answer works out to 0.77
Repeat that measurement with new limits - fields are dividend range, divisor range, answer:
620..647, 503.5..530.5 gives 0.74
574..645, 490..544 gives 0.72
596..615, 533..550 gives 0.71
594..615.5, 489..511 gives 0.63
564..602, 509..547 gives 0.82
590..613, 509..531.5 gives 0.66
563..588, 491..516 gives 0.81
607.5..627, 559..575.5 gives 0.75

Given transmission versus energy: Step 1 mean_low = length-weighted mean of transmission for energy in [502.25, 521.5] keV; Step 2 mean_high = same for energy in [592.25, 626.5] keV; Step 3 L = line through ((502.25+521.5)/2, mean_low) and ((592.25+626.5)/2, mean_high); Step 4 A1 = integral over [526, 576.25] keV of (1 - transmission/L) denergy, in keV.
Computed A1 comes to -1.9 keV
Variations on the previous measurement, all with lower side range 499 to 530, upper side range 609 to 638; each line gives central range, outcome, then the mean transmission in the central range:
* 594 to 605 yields 1.5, 8.78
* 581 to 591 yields 0.5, 10.1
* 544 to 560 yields 0.3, 11.7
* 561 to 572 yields -0.7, 12.1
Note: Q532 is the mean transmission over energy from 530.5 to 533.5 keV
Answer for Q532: 12.6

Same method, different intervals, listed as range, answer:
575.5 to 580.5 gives 11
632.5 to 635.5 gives 9.91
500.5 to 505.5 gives 14.1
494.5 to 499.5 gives 14.3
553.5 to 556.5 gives 11.2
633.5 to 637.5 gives 9.99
